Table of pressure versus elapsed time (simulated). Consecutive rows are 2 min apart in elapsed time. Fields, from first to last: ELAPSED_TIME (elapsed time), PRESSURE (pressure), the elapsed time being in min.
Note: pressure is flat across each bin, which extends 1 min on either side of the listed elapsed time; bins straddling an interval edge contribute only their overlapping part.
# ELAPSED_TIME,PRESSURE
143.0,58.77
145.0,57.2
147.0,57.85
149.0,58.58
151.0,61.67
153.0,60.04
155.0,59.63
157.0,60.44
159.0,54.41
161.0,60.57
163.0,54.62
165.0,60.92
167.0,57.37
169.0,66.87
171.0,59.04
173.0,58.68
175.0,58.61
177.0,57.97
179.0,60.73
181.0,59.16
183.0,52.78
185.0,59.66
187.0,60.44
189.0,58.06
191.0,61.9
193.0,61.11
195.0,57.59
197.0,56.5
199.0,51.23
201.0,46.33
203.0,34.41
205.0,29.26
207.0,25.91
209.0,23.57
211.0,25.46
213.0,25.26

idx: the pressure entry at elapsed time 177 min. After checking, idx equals 57.97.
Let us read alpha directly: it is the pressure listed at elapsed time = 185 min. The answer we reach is 59.66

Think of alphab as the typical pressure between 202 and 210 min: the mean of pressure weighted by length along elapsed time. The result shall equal 28.3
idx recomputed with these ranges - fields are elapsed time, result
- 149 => 58.58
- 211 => 25.46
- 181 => 59.16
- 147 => 57.85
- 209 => 23.57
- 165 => 60.92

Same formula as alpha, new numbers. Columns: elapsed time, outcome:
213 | 25.26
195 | 57.59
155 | 59.63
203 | 34.41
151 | 61.67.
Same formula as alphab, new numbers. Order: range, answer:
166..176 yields 60.1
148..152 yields 60.1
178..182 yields 59.9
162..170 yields 59.9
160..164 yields 57.6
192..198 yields 58.4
